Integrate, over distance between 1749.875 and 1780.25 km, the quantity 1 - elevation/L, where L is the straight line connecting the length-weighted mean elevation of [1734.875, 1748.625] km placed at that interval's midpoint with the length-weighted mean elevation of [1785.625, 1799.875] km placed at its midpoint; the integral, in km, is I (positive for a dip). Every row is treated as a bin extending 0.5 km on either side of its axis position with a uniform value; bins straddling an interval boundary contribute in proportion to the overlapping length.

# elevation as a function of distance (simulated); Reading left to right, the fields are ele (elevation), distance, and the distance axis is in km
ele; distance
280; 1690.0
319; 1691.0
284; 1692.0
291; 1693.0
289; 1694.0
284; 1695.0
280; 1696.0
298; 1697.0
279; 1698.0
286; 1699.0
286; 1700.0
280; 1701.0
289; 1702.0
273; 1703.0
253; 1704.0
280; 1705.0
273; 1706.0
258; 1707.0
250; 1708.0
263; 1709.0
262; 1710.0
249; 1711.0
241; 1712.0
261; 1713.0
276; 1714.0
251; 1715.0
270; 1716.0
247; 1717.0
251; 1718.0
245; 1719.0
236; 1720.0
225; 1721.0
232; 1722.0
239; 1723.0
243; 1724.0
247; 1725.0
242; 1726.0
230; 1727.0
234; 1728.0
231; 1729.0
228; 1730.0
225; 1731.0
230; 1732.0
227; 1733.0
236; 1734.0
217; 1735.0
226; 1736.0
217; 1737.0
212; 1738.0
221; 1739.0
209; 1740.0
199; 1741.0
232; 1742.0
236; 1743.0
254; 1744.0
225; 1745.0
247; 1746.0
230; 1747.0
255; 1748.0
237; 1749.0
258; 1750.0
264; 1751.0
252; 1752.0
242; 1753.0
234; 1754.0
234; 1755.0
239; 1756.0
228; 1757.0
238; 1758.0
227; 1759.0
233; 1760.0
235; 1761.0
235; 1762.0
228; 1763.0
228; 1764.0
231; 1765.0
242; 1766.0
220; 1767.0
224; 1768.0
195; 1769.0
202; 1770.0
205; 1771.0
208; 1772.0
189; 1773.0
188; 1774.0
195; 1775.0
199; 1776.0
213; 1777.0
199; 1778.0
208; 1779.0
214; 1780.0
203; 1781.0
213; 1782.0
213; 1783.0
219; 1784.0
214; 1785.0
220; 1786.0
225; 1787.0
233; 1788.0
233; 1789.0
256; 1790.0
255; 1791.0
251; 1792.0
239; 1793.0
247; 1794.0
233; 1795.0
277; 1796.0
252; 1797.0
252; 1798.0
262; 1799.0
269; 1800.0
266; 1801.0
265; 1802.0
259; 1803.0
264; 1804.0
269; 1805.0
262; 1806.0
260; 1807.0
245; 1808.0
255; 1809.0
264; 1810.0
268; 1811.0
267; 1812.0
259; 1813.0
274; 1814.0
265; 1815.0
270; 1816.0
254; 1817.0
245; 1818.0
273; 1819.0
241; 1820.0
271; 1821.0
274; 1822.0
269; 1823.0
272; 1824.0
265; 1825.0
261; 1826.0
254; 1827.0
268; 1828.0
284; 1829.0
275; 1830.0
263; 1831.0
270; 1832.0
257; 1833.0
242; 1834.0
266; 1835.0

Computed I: 1.7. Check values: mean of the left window 228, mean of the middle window 222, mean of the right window 246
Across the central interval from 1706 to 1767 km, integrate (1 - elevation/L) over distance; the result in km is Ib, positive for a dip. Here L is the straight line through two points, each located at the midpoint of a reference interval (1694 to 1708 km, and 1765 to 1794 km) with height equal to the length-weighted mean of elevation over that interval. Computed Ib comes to 2.9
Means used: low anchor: 278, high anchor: 218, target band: 238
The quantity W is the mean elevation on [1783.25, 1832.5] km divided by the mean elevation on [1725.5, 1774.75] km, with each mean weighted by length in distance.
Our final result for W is 1.13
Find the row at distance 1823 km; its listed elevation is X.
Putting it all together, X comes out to 269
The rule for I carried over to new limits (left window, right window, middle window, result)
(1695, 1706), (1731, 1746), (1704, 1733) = 0.83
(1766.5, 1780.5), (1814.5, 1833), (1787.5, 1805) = -1.69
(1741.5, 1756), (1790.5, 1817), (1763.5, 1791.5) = 3.97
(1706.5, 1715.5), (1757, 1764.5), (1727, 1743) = 1.38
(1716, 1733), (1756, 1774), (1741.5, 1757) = -1.00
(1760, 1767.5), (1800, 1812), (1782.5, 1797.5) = 0.77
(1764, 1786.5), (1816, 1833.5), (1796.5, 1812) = -1.22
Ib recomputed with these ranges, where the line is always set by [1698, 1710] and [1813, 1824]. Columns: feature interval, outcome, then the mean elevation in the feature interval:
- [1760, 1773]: 2.3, 220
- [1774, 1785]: 2.5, 207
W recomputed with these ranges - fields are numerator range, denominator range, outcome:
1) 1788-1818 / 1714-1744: 1.10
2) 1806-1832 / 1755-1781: 1.22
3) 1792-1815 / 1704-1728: 1.04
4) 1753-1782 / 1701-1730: 0.87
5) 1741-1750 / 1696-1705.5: 0.85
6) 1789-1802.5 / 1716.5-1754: 1.09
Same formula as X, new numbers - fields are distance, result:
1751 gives 264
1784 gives 219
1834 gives 242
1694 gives 289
